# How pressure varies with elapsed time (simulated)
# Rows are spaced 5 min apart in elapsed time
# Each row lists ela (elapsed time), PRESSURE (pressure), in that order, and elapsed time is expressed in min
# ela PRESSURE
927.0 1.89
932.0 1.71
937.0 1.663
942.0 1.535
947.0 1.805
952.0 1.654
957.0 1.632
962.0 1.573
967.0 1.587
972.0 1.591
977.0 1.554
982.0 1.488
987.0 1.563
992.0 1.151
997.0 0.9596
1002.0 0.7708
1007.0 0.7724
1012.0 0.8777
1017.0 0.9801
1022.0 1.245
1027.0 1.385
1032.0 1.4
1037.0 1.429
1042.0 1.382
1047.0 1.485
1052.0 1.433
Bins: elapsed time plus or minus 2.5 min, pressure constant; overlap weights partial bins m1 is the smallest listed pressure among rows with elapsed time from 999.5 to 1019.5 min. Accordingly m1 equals 0.7708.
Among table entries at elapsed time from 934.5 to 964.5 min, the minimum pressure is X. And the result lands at 1.535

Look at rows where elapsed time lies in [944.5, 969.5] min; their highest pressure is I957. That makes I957 1.805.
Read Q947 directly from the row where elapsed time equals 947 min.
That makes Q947 1.805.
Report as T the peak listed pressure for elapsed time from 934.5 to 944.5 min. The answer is 1.663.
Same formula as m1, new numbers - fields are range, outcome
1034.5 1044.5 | 1.382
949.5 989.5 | 1.488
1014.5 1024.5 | 0.9801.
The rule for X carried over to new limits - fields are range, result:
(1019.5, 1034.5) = 1.245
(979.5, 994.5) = 1.151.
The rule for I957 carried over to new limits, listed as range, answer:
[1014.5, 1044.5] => 1.429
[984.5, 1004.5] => 1.563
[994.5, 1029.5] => 1.385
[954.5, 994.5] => 1.632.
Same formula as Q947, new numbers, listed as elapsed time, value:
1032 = 1.4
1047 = 1.485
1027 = 1.385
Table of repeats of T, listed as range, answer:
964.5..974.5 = 1.591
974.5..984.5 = 1.554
